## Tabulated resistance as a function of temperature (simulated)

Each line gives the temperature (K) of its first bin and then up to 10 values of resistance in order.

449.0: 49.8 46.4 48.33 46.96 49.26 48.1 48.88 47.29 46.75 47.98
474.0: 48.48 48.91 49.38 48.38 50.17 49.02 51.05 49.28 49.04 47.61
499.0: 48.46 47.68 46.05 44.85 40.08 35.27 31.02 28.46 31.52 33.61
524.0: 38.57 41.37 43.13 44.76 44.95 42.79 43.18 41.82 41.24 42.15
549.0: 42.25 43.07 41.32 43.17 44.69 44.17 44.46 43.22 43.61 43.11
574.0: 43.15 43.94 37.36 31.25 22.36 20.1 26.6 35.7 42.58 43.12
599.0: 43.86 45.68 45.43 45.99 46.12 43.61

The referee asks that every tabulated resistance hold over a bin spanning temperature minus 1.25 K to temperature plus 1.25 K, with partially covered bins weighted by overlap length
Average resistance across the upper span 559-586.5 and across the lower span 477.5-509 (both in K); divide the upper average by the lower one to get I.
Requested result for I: 0.8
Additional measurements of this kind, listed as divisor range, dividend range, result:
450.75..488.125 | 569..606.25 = 0.78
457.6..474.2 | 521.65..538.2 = 0.87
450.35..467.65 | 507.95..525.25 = 0.71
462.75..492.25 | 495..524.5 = 0.81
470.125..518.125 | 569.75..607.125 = 0.84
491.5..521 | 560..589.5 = 0.91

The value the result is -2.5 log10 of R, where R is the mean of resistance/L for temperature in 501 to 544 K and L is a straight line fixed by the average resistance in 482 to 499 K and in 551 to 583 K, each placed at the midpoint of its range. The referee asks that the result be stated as 0.16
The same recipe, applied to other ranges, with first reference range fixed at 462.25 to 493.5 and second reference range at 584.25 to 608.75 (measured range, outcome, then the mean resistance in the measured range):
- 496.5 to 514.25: 0.09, 42.9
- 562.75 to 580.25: -0.05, 42.7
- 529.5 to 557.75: 0.01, 42.8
